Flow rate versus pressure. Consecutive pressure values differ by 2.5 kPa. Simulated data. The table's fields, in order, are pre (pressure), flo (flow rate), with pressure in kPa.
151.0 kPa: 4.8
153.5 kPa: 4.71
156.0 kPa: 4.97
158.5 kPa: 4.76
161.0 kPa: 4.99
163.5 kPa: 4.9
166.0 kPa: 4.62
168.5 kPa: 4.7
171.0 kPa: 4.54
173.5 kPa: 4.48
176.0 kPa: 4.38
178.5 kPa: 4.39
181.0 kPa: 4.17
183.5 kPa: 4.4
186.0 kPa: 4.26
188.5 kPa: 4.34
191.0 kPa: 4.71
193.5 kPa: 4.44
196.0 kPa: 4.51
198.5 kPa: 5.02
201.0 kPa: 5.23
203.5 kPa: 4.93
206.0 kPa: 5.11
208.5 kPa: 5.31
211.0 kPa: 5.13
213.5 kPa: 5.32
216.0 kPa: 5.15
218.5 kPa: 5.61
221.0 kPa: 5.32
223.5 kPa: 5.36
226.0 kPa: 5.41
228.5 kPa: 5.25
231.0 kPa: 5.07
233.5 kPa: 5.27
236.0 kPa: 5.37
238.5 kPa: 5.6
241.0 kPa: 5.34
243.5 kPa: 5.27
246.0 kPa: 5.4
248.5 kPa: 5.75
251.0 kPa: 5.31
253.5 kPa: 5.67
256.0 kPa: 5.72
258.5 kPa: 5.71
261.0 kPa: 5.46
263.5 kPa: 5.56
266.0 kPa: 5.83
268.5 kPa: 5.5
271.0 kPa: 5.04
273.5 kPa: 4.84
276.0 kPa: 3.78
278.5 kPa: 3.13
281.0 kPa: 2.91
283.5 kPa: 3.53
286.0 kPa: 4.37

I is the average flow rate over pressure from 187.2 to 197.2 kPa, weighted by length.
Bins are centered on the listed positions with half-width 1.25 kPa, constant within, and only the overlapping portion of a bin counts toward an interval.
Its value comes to 4.5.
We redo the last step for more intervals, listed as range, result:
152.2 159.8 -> 4.81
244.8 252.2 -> 5.49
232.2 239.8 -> 5.41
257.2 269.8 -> 5.61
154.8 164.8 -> 4.9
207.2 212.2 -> 5.22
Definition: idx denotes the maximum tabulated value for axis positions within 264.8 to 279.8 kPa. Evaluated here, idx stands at 5.83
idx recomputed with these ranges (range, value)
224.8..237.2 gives 5.41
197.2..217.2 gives 5.32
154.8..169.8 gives 4.99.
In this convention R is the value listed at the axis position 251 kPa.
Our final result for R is 5.31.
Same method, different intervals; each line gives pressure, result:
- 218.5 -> 5.61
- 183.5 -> 4.4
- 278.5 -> 3.13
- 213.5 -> 5.32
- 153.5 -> 4.71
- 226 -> 5.41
